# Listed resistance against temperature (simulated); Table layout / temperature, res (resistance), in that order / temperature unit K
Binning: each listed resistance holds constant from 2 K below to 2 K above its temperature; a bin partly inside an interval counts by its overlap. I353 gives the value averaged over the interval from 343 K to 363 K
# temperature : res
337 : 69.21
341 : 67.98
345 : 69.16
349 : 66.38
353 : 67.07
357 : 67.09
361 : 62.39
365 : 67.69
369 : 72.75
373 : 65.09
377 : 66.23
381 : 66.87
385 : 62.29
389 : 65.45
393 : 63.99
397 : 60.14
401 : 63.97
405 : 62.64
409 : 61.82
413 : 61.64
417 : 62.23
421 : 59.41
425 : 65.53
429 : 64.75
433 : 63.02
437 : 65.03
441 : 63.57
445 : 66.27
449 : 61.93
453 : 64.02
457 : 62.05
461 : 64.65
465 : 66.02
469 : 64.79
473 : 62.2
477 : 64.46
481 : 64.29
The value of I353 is 66.4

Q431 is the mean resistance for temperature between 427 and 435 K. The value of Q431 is 63.9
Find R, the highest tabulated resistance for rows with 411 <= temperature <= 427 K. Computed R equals 65.53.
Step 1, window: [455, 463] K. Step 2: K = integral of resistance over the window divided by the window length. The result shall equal 63.4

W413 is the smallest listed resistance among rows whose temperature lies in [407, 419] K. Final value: 61.64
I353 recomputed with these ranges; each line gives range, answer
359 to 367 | 65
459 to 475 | 64.4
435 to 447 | 65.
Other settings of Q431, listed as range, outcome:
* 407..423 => 61.3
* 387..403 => 63.4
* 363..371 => 70.2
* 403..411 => 62.2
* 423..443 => 64.4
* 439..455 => 63.9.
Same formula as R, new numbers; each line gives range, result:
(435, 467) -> 66.27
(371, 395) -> 66.87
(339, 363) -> 69.16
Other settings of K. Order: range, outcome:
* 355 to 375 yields 67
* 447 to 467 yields 63.7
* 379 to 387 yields 64.6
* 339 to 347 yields 68.6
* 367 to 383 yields 67.7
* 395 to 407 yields 62.2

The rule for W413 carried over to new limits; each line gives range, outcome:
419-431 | 59.41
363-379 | 65.09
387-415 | 60.14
